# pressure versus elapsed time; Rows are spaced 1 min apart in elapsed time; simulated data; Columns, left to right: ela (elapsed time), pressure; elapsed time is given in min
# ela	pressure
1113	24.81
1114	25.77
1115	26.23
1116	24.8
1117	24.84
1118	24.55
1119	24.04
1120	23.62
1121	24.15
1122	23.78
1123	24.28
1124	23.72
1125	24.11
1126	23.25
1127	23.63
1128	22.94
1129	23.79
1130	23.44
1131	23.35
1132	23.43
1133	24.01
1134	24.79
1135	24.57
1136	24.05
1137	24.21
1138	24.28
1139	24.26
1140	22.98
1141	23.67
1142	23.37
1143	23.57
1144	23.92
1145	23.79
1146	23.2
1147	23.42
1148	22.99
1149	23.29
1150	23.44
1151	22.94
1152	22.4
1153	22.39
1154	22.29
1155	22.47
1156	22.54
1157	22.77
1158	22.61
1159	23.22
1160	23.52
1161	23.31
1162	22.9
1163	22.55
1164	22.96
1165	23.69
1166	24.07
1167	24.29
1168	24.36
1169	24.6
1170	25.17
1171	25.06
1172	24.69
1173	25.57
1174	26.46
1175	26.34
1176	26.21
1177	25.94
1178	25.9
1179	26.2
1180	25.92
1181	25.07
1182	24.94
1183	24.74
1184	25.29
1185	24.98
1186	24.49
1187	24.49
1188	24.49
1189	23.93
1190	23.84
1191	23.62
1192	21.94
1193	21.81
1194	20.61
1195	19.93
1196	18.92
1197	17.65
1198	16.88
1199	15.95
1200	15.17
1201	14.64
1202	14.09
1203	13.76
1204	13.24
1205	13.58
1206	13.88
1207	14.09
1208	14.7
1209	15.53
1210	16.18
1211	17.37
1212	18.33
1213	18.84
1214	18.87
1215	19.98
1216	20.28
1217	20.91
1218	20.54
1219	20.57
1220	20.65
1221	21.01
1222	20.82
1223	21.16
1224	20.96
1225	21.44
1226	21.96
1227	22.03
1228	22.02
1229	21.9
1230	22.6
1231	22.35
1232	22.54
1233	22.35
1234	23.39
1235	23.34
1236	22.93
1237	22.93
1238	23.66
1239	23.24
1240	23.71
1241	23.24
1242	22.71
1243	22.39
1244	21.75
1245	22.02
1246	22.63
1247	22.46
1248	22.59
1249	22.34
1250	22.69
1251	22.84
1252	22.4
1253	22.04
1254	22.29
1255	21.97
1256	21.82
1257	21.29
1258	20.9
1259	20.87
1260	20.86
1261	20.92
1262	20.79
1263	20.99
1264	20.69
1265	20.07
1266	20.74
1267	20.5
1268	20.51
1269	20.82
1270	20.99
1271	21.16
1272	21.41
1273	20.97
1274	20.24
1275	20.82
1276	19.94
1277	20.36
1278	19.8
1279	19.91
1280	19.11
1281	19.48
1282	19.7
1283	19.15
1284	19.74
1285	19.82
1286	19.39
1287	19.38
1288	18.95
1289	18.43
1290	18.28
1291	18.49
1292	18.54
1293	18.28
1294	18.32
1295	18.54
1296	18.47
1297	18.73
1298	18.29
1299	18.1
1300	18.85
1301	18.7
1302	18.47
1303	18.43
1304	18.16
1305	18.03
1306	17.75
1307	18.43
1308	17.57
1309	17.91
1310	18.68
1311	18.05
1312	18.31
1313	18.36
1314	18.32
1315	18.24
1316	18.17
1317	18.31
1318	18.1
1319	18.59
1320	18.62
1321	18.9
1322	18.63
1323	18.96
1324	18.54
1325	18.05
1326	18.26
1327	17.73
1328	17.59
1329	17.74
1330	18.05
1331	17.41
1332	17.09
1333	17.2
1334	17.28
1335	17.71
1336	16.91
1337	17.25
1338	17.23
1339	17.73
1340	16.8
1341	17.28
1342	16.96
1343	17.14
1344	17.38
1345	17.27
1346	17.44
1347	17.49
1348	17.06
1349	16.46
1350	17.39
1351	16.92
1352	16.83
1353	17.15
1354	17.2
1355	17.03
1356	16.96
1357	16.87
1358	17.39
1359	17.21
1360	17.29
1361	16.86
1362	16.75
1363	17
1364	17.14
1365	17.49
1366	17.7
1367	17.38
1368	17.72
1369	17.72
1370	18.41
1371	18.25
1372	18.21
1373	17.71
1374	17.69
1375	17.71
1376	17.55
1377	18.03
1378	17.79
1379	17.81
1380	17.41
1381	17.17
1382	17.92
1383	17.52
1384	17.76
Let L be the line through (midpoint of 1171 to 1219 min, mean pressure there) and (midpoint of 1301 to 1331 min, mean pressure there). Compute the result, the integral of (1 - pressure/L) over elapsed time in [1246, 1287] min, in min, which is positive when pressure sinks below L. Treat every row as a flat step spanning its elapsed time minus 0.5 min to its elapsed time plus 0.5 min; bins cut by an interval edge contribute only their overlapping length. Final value -3.5 min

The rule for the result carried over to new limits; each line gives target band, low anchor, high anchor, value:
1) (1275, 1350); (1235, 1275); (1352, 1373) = 4.5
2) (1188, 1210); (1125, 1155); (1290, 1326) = 4.1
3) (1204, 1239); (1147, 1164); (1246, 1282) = 2.7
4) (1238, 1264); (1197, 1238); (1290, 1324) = -4.4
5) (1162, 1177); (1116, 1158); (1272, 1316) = -1.4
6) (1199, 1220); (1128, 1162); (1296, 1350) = 4.5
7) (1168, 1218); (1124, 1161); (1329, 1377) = 2.4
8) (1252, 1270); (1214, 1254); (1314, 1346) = -0.2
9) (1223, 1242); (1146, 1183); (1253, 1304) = -0.9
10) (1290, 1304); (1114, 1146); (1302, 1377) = 0.4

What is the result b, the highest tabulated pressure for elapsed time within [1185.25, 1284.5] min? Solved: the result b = 24.49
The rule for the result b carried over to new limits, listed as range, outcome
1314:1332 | 18.96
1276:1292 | 20.36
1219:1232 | 22.6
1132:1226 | 26.46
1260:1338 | 21.41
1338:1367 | 17.73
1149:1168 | 24.36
